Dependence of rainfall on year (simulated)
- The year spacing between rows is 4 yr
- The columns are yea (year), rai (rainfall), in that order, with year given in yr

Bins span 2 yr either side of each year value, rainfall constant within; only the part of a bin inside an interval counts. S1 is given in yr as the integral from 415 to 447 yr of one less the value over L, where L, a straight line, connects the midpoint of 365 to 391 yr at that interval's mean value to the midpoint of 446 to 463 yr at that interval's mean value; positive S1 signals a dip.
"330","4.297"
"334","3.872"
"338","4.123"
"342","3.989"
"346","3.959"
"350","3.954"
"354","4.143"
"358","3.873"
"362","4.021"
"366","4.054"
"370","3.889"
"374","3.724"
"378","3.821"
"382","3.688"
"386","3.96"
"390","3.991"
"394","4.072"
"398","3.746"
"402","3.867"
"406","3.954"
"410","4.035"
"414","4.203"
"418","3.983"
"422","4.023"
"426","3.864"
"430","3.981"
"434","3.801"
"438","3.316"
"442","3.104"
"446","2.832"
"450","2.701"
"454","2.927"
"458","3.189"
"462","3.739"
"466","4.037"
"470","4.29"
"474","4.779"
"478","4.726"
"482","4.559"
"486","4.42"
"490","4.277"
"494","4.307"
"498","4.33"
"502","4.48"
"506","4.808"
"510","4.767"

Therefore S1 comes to -3.2 yr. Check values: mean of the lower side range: 3.86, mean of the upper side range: 3.07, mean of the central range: 3.66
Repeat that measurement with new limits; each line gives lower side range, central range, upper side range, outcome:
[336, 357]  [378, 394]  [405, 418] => 0.59 yr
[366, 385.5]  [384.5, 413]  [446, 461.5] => -3.00 yr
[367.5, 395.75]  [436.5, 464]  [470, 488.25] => 7.93 yr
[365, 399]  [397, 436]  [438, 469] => -4.05 yr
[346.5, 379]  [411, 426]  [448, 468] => -1.94 yr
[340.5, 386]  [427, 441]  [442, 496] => 0.80 yr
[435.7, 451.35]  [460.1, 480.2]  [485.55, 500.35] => -3.18 yr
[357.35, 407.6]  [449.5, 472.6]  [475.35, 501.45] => 4.00 yr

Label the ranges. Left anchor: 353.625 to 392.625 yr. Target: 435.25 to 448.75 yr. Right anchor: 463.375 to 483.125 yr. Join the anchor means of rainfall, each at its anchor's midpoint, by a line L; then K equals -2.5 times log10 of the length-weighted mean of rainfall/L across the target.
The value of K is 0.35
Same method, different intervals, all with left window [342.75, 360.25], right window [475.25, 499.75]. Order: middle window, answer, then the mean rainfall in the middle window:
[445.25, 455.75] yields 0.465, 2.82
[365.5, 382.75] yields 0.064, 3.83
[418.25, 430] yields 0.073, 3.96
